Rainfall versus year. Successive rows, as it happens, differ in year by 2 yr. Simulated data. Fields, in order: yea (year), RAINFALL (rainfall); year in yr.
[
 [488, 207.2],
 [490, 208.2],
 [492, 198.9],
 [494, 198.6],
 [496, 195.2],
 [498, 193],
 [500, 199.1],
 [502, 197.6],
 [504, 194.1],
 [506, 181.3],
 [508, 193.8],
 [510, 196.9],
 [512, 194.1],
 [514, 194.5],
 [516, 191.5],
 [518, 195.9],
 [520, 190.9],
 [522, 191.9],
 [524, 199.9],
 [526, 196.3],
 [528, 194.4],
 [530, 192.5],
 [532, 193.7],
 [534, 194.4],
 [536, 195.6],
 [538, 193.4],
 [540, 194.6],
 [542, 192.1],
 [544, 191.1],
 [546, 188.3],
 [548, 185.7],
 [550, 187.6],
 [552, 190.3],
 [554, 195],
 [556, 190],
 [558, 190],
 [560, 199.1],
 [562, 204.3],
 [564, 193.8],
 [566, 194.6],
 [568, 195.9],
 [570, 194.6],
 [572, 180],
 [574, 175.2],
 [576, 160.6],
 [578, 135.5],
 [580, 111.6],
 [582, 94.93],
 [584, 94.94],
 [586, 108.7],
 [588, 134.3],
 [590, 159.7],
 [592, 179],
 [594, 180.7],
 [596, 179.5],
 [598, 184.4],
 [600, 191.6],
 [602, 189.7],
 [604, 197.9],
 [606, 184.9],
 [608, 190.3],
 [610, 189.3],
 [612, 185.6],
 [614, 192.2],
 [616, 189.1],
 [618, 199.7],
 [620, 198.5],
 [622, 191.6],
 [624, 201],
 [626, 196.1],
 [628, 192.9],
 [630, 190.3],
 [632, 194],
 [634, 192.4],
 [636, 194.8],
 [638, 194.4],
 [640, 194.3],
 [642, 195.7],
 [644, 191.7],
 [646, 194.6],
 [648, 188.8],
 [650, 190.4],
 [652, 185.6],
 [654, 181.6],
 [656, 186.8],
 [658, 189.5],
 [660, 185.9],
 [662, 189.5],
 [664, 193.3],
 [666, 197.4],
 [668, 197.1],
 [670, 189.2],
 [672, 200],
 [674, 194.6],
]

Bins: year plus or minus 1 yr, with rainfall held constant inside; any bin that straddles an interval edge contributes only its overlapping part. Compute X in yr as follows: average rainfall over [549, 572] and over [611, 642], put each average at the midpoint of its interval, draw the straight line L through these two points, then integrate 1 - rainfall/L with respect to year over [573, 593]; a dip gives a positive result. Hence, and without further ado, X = 6.0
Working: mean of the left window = 193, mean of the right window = 194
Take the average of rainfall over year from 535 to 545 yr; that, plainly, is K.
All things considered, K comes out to 193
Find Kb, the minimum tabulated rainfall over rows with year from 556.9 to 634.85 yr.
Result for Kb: 94.93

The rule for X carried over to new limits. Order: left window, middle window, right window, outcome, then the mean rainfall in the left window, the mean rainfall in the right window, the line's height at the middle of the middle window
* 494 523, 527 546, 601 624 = 0.00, 194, 192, 193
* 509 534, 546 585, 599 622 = 4.12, 194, 192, 193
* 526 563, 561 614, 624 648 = 6.59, 193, 194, 193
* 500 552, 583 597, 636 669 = 3.20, 193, 191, 192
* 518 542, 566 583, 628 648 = 3.12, 194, 193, 194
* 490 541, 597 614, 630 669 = 0.28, 195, 191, 193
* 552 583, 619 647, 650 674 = -1.30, 175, 191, 186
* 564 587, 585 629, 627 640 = -2.03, 152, 193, 174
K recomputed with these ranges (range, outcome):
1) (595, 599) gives 182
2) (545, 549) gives 187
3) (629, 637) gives 193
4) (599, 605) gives 193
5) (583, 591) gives 124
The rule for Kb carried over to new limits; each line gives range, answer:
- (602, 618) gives 184.9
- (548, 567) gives 185.7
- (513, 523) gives 190.9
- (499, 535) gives 181.3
